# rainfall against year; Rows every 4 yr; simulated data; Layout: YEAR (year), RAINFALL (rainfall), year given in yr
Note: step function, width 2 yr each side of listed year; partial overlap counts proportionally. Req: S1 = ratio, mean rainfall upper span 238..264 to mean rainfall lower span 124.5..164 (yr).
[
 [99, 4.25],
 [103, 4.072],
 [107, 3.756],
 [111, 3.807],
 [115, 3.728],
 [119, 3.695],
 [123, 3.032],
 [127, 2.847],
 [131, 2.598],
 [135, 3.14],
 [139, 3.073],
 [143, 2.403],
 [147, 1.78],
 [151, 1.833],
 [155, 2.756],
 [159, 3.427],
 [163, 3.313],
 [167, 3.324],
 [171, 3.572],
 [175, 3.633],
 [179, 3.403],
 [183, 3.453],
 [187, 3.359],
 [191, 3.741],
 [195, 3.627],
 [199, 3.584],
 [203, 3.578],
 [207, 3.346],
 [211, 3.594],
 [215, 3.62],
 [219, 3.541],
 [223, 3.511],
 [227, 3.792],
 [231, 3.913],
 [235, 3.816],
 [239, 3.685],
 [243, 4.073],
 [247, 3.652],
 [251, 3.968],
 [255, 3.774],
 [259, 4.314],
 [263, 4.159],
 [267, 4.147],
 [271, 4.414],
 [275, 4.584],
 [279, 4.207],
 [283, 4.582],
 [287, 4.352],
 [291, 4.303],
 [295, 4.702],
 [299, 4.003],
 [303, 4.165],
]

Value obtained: 1.46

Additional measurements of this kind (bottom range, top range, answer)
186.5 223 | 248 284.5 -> 1.18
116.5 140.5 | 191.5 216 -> 1.16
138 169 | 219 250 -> 1.38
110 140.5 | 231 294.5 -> 1.28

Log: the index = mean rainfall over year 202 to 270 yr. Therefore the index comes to 3.81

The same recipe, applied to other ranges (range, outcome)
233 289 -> 4.12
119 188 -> 3.01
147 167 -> 2.78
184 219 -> 3.55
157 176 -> 3.44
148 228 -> 3.38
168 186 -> 3.5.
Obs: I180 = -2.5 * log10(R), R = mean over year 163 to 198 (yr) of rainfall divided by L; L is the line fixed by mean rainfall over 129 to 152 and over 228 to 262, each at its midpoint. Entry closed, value -0.157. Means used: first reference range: 2.5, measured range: 3.5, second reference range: 3.9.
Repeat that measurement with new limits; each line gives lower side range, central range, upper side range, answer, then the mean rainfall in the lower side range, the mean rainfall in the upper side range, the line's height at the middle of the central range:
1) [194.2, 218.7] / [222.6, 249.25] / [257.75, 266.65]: 0.03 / 3.55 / 4.21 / 3.9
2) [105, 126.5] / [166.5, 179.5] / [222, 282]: 0.07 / 3.55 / 4.02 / 3.75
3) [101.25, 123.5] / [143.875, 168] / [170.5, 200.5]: 0.32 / 3.72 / 3.54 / 3.62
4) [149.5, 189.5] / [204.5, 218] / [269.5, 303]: 0.04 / 3.23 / 4.38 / 3.64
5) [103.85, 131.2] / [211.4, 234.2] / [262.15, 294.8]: 0.10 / 3.43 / 4.37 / 4.05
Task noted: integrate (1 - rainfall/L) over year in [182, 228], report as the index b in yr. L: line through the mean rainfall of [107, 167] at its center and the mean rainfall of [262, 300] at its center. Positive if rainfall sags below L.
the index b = 1.0 yr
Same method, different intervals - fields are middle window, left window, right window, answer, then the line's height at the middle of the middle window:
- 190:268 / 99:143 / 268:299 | 5.7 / 4.06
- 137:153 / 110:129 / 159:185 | 5.4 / 3.42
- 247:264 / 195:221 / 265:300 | 0.3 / 4.08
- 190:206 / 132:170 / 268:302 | -1.2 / 3.35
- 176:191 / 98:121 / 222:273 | 1.7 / 3.91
